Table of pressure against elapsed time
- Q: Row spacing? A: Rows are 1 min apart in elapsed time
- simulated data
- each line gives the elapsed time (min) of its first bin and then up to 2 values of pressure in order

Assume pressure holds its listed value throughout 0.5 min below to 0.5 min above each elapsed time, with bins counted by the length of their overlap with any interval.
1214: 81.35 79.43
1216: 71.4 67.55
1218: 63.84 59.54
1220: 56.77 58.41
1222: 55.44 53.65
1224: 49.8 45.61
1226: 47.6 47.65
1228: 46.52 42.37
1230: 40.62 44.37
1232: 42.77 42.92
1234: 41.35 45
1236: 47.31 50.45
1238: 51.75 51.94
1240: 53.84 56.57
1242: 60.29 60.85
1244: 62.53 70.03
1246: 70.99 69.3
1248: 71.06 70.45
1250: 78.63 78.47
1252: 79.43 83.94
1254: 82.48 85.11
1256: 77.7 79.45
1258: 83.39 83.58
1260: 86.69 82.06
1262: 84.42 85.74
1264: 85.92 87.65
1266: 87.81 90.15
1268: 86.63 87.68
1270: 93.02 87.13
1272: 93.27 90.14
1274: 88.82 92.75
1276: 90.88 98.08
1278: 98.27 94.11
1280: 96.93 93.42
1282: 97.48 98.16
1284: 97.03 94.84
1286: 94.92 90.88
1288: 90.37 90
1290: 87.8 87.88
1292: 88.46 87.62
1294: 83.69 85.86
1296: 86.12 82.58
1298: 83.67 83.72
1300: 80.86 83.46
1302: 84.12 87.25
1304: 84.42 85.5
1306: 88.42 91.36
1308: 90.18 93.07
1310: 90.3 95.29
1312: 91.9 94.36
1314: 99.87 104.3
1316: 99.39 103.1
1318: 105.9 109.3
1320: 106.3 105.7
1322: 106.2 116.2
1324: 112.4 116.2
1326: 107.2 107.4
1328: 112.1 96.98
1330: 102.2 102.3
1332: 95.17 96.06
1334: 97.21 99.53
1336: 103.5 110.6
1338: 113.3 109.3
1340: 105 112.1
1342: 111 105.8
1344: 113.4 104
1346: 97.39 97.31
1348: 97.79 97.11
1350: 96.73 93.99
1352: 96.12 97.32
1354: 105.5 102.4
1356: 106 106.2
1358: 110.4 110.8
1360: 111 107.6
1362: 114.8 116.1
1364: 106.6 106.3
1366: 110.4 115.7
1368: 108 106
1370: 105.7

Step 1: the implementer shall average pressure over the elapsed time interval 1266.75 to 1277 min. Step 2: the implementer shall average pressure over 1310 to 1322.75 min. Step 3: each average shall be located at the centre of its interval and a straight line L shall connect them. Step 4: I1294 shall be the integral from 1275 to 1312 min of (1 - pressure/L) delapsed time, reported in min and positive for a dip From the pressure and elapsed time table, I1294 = 2.2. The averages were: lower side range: 90.4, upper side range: 102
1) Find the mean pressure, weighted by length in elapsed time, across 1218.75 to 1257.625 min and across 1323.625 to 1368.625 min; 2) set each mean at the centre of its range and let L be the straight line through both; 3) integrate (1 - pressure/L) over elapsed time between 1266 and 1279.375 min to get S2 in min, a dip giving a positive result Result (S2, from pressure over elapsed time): -3.1 min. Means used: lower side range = 59.4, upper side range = 105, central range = 91.4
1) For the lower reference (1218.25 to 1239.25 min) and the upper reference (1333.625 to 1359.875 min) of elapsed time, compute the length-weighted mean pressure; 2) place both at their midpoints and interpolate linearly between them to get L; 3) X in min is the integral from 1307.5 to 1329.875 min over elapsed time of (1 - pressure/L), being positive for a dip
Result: -2.94 min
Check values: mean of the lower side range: 48.8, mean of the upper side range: 104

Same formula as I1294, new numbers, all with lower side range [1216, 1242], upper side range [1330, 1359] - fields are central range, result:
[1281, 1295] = -2.49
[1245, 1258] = -3.37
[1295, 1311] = -0.41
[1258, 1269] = -3.20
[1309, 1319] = -1.02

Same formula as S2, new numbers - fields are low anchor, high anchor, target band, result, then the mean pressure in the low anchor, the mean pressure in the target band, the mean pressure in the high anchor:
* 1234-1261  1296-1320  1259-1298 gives -4.6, 68.6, 90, 92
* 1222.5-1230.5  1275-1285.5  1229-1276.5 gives -0.6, 46.7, 72.4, 95.8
